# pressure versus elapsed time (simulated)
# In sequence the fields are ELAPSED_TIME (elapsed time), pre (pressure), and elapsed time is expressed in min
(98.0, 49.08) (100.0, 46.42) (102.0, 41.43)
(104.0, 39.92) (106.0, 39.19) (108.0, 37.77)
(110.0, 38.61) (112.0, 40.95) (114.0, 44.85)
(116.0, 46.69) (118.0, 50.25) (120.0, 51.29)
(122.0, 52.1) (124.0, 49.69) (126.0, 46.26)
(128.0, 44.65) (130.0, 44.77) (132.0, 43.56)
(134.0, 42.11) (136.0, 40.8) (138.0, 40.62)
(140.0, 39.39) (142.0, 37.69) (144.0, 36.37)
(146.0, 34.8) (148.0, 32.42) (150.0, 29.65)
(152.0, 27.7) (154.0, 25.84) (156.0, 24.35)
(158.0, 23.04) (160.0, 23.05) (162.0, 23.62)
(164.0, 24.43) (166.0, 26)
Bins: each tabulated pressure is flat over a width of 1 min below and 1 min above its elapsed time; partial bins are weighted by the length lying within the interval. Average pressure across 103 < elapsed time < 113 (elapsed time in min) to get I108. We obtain 39.3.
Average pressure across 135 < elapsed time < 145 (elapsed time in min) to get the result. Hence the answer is 39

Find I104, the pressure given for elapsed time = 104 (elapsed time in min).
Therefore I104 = 39.92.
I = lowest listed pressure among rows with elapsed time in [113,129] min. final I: 44.65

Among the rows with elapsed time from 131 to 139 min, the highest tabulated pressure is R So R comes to 43.56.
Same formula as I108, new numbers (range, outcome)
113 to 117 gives 45.8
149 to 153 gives 28.7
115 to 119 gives 48.5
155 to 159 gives 23.7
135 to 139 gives 40.7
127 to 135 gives 43.8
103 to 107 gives 39.6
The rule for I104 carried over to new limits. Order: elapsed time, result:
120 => 51.29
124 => 49.69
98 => 49.08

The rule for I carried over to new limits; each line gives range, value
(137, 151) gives 29.65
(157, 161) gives 23.04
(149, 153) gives 27.7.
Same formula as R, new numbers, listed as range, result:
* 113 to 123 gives 52.1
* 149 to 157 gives 29.65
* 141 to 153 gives 37.69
